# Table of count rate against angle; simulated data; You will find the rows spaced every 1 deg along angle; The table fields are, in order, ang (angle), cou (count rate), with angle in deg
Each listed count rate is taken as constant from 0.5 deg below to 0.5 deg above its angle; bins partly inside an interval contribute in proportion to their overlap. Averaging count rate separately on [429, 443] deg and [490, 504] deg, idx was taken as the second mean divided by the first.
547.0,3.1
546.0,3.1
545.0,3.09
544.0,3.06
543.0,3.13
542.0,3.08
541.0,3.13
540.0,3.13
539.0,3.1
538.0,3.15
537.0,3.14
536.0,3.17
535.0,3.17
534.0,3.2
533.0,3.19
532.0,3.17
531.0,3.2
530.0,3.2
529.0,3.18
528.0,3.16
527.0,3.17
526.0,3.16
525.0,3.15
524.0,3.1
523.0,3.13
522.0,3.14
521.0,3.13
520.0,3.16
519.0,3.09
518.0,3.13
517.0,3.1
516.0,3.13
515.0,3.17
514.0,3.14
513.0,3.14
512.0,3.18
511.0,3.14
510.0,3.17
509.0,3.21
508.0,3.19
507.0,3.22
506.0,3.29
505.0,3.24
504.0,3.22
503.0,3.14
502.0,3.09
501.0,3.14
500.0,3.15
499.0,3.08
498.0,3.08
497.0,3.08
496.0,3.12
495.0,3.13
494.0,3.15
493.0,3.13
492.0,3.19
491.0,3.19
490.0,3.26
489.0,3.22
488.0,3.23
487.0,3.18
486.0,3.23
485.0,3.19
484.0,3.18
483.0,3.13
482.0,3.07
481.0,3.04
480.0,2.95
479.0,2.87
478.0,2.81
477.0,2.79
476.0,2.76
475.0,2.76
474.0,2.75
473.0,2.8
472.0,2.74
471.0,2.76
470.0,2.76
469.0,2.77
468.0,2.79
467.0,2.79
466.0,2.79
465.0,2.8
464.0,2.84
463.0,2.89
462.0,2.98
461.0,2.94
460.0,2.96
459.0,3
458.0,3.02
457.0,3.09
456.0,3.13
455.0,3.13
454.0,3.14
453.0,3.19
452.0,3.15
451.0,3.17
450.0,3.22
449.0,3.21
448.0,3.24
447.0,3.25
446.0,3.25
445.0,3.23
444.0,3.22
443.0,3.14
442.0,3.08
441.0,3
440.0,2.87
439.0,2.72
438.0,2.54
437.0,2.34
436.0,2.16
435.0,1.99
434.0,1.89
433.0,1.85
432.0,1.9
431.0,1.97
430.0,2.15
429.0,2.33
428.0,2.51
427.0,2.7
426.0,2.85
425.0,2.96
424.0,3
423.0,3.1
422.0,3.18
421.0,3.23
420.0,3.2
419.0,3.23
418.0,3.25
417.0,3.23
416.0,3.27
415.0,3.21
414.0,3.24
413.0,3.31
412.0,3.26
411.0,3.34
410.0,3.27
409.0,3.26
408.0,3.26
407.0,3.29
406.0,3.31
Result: 1.32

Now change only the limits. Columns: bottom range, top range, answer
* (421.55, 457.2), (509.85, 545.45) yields 1.12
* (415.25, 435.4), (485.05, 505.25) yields 1.17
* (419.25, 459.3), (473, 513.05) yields 1.09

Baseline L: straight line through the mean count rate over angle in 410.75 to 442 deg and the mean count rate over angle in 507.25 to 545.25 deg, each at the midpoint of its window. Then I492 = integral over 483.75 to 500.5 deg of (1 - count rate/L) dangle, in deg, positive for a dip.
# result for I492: -0.8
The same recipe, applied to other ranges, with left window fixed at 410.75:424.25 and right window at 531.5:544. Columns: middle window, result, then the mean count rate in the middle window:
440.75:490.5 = 2.7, 3.02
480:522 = 0.2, 3.15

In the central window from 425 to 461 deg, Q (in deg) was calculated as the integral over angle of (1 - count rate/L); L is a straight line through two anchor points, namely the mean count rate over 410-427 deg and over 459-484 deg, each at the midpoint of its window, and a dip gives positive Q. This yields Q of 2.7 deg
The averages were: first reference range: 3.17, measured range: 2.79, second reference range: 2.87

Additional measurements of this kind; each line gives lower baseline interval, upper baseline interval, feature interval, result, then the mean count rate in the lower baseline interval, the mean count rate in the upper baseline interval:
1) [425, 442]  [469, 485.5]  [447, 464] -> -2.9 deg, 2.4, 2.89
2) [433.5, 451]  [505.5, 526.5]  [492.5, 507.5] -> -0.3 deg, 2.85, 3.16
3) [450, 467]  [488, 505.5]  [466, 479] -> 1.2 deg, 3.01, 3.16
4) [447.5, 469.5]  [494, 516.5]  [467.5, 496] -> 0.8 deg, 3.01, 3.16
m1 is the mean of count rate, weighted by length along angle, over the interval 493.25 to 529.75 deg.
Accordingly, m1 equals 3.15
